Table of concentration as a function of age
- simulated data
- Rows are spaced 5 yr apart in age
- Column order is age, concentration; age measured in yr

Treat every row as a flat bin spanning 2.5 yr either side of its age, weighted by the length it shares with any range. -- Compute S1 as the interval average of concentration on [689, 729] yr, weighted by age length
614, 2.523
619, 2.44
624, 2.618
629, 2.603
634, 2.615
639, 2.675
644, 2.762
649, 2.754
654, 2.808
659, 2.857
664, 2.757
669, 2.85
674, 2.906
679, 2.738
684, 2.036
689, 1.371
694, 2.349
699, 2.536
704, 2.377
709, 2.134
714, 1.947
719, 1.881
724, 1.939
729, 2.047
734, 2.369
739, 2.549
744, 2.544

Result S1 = 2.11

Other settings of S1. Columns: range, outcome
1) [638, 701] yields 2.57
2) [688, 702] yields 2.17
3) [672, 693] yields 2.25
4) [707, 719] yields 2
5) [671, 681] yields 2.83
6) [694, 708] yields 2.4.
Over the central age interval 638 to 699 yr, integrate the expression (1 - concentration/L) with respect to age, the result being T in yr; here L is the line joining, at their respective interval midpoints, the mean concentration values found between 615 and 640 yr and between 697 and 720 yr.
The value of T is -4.6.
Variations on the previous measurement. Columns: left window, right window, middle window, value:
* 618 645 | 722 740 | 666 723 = 2.1 yr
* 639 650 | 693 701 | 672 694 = 2.4 yr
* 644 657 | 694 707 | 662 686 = -0.5 yr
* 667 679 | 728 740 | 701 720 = 3.1 yr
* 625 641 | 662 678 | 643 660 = -0.4 yr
